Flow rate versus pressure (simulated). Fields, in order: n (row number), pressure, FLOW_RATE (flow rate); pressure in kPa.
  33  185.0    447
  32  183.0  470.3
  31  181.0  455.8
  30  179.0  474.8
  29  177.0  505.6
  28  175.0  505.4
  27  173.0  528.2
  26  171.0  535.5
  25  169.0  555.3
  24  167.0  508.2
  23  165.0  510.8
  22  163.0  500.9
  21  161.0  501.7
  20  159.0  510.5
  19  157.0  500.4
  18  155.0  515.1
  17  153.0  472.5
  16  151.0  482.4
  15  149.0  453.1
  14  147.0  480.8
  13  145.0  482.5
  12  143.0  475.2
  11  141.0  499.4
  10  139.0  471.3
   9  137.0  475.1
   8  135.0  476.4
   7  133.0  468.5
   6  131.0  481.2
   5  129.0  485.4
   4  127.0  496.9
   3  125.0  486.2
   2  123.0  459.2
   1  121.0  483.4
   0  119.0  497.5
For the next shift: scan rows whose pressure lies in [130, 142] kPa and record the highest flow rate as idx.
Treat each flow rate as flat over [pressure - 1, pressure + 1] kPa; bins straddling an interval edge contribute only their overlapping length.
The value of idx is 499.4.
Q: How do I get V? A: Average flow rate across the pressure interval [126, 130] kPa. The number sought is 491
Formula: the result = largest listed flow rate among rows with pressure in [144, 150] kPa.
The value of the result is 482.5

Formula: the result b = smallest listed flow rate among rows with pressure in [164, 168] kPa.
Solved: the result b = 508.2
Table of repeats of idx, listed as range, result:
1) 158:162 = 510.5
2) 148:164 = 515.1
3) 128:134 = 485.4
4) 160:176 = 555.3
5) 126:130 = 496.9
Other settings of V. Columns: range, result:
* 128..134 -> 478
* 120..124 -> 471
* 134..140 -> 474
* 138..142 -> 485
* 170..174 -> 532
